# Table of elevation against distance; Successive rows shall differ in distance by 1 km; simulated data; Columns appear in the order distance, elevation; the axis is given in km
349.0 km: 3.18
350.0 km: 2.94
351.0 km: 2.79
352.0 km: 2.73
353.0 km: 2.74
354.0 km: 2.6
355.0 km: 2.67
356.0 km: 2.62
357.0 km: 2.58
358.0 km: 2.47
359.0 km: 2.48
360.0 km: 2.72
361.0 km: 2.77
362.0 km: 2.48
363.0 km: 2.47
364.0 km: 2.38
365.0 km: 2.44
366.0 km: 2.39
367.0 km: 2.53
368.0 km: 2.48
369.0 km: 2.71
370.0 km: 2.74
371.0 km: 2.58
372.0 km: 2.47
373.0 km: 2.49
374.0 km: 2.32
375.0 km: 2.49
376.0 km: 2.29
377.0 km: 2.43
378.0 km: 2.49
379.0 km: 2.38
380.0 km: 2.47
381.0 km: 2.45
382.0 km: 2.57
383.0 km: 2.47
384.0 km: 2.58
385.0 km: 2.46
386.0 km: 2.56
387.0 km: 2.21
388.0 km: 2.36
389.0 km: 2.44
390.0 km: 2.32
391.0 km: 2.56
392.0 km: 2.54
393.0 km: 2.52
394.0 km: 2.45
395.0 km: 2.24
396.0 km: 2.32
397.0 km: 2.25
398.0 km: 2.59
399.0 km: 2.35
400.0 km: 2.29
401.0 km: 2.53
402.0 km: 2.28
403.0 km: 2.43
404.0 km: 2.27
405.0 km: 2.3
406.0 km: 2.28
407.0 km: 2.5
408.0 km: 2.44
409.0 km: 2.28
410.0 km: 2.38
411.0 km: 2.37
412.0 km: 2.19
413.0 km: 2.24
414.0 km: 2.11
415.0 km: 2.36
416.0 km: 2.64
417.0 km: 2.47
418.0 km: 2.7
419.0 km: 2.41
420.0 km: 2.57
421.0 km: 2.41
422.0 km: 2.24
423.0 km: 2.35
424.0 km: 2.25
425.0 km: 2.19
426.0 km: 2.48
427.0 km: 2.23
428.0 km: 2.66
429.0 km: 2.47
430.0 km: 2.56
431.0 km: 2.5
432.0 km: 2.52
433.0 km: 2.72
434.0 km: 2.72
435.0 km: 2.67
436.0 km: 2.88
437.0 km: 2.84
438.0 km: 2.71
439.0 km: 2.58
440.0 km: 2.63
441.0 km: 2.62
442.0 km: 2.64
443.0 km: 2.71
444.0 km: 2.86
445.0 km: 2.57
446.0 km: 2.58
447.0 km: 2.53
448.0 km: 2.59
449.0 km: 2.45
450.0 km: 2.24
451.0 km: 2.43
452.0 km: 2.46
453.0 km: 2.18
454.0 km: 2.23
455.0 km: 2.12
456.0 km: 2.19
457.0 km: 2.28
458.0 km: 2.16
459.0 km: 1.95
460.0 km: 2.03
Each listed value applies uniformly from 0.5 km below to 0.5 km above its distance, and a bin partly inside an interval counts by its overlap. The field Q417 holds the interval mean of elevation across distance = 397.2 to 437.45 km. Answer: 2.44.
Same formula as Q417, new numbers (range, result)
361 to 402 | 2.45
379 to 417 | 2.4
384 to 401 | 2.41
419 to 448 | 2.56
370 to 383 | 2.46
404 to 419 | 2.37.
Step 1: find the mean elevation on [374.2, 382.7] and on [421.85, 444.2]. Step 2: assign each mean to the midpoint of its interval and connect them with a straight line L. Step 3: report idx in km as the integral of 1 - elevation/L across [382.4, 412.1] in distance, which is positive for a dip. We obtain 1.07 km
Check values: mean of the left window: 2.44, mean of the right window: 2.57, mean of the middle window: 2.4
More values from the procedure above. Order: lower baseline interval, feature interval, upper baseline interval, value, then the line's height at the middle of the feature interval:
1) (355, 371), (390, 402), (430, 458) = 0.6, 2.54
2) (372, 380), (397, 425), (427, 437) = 1.9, 2.55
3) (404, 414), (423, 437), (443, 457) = -0.9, 2.37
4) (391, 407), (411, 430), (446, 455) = 0.0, 2.39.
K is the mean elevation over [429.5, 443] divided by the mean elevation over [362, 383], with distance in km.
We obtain 1.1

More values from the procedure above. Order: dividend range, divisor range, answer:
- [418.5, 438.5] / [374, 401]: 1.04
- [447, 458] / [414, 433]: 0.95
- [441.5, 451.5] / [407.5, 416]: 1.11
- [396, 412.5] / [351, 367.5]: 0.92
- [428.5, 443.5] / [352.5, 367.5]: 1.04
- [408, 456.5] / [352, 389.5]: 0.99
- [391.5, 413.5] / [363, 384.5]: 0.95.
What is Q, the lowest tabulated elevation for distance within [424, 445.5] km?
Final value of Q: 2.19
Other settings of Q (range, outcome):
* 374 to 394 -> 2.21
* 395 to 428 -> 2.11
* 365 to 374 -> 2.32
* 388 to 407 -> 2.24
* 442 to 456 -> 2.12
